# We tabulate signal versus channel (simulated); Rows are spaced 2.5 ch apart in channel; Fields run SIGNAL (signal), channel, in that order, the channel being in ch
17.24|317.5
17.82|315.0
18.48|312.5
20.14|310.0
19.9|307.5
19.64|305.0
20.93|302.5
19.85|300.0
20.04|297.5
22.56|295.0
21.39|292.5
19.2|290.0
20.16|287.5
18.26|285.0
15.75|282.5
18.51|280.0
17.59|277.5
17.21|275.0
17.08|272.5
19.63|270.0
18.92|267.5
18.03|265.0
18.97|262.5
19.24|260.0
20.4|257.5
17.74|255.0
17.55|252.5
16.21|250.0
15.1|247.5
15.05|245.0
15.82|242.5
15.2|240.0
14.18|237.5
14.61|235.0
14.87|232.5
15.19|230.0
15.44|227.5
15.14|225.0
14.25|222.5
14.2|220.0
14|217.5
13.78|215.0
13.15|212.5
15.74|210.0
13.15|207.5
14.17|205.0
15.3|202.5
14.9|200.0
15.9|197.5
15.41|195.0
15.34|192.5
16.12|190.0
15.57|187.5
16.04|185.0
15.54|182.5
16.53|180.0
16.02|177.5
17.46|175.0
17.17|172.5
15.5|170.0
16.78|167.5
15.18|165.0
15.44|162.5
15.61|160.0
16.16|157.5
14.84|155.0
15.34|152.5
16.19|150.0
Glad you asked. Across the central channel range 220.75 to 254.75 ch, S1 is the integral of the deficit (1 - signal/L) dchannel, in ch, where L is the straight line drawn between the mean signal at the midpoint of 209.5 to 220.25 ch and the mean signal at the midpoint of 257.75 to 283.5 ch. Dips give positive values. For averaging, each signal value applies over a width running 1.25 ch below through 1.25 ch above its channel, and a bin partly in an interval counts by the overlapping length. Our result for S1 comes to 0.9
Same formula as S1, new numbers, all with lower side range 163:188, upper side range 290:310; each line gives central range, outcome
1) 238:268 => 2.6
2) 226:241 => 2.7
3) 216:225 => 1.8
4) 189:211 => 2.5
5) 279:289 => 0.9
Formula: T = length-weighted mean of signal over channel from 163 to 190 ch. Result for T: 16.2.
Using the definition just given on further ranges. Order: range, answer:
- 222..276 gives 16.7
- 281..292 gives 18.6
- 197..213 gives 14.6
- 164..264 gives 15.7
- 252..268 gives 18.7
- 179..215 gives 15.1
